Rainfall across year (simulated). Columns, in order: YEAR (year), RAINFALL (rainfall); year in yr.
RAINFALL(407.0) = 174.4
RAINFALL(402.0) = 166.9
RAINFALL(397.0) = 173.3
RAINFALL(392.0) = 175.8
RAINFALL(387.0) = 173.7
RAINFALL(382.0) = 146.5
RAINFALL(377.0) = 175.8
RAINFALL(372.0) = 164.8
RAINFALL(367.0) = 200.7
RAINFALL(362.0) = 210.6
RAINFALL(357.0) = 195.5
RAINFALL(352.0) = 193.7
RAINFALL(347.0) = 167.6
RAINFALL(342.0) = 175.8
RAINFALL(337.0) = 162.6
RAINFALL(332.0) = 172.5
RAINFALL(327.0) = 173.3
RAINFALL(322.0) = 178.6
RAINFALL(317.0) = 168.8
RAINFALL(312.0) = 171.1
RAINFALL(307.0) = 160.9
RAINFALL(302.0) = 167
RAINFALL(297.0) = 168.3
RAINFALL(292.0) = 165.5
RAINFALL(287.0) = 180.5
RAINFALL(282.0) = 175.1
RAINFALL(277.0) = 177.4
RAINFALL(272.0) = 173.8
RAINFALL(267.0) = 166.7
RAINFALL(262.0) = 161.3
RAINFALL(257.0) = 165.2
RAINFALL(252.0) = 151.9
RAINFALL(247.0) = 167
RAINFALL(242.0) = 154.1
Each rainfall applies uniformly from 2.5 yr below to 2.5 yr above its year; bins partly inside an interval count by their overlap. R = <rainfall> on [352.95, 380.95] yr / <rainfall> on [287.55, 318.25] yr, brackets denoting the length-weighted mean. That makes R 1.1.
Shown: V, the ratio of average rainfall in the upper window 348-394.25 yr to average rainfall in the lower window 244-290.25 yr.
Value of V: 1.08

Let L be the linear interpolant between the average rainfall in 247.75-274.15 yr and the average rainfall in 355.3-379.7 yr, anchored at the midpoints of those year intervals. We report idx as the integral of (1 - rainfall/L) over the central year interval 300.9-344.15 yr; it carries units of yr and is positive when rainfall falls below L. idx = 1.99 yr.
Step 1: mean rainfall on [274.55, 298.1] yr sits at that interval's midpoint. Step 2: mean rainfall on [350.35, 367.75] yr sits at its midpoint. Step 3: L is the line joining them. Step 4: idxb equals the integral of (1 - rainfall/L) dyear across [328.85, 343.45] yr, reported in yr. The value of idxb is 1.7 yr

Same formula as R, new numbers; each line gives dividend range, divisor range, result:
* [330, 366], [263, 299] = 1.07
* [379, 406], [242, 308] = 1.00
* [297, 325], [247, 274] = 1.03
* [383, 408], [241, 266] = 1.07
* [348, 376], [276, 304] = 1.11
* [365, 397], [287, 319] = 1.03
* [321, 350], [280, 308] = 1.01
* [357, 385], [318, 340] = 1.05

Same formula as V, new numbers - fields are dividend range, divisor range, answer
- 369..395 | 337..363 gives 0.91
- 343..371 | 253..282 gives 1.13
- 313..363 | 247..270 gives 1.10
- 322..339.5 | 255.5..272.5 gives 1.03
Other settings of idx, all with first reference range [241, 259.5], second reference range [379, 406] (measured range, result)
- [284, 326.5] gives -1.9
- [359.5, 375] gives -2.3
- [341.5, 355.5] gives -1.3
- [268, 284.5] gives -1.4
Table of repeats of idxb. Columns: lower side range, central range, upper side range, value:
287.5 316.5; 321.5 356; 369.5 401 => -1.6 yr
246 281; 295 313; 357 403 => 0.4 yr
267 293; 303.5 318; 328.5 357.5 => 0.7 yr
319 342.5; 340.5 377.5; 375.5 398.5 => -3.5 yr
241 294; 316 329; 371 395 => -0.5 yr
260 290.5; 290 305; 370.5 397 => 0.4 yr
